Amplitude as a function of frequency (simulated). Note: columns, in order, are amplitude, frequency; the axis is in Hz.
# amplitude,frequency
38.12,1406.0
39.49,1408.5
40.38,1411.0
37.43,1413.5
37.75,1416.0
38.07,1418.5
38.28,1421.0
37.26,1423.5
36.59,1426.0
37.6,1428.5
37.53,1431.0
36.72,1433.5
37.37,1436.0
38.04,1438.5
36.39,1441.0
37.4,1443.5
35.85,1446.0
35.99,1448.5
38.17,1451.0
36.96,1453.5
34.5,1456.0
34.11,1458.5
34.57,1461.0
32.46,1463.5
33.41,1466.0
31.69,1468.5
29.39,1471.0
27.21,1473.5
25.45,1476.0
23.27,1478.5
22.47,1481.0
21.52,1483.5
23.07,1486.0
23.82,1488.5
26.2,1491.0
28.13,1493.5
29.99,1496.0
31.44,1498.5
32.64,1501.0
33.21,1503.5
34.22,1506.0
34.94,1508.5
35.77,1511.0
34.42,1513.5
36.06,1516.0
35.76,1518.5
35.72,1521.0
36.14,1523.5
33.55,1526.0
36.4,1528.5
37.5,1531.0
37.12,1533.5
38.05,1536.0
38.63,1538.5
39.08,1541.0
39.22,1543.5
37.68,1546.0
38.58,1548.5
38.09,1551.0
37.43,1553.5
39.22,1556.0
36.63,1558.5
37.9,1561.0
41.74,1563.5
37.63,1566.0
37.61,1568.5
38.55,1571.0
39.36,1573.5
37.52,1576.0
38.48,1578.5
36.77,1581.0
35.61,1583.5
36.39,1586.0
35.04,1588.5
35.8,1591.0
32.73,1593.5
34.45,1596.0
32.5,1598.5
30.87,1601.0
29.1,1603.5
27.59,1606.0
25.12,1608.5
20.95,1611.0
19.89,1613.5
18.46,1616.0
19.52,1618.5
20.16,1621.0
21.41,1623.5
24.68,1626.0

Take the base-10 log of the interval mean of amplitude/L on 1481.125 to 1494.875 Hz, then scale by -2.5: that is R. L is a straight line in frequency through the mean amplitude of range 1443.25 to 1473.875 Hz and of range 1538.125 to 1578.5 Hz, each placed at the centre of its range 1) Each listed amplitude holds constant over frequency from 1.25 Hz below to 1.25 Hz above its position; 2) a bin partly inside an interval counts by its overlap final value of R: 0.402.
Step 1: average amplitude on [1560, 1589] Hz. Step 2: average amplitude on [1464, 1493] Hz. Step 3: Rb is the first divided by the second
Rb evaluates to 1.43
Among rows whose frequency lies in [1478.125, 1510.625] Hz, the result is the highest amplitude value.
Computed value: 34.94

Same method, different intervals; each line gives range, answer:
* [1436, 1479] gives 38.17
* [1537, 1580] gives 41.74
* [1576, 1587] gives 38.48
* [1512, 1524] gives 36.14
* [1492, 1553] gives 39.22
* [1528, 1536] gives 38.05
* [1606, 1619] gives 27.59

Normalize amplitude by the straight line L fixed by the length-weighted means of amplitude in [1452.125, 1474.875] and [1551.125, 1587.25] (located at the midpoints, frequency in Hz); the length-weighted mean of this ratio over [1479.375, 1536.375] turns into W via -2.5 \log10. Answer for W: 0.10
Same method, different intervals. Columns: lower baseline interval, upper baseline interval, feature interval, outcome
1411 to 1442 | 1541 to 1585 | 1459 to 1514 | 0.269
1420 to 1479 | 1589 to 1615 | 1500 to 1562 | -0.161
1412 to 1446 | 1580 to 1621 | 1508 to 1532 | -0.084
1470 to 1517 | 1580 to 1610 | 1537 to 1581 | -0.221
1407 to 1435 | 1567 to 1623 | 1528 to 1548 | -0.148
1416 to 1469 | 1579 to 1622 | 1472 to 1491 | 0.391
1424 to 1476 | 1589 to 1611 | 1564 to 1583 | -0.210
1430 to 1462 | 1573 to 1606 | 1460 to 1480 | 0.219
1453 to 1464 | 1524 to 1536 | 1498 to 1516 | 0.053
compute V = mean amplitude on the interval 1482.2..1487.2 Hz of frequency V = 22.3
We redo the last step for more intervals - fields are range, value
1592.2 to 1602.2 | 32.7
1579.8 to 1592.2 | 35.9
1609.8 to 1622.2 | 19.8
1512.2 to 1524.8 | 35.6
